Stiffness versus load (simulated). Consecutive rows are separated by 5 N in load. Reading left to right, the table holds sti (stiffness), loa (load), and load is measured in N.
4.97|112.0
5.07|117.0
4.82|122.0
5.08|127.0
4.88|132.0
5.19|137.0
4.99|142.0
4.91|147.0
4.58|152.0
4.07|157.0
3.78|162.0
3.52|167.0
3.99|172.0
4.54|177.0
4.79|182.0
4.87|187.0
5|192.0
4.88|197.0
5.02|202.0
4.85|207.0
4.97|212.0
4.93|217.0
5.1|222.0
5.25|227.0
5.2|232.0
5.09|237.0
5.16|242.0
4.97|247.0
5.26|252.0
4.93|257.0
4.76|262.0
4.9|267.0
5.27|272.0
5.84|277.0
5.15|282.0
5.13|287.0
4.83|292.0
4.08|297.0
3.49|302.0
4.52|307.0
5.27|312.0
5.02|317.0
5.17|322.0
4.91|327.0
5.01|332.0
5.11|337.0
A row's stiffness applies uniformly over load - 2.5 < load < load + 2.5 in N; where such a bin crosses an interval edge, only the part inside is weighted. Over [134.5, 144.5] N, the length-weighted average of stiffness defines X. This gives 5.09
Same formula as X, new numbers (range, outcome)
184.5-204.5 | 4.94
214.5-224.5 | 5.01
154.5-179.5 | 3.98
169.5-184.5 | 4.44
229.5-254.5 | 5.14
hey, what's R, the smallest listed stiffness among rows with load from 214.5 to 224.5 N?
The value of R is 4.93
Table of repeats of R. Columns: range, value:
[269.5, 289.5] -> 5.13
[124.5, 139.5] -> 4.88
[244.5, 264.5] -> 4.76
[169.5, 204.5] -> 3.99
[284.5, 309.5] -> 3.49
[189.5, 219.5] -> 4.85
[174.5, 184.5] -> 4.54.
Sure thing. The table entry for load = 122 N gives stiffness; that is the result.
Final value 4.82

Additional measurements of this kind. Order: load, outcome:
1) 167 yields 3.52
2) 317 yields 5.02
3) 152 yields 4.58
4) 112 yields 4.97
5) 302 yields 3.49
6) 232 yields 5.2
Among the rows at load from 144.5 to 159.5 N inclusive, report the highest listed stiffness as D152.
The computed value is 4.91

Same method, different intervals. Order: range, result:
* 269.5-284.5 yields 5.84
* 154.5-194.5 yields 5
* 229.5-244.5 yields 5.2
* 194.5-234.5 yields 5.25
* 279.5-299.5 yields 5.15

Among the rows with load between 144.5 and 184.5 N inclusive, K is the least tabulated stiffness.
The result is 3.52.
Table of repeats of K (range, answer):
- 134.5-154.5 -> 4.58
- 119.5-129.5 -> 4.82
